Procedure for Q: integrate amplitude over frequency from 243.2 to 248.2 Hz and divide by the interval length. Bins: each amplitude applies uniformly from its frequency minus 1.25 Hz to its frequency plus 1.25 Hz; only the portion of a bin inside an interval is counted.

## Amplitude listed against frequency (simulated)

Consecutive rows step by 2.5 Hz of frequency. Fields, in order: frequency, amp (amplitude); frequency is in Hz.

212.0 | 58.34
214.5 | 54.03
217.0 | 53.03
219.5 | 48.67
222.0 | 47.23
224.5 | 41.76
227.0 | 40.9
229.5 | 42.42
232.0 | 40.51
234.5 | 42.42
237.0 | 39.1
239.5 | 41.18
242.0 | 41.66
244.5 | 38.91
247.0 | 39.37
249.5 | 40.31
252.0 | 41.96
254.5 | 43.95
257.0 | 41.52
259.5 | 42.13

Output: 39.2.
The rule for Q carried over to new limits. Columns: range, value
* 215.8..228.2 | 46.3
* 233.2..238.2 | 40.8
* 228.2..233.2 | 41.5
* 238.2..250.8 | 40.3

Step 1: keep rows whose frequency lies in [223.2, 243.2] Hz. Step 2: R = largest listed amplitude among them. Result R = 42.42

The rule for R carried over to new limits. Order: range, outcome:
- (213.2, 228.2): 54.03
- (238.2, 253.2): 41.96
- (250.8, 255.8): 43.95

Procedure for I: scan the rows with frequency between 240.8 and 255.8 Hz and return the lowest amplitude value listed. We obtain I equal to 38.91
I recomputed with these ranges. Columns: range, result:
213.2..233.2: 40.51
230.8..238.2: 39.1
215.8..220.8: 48.67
